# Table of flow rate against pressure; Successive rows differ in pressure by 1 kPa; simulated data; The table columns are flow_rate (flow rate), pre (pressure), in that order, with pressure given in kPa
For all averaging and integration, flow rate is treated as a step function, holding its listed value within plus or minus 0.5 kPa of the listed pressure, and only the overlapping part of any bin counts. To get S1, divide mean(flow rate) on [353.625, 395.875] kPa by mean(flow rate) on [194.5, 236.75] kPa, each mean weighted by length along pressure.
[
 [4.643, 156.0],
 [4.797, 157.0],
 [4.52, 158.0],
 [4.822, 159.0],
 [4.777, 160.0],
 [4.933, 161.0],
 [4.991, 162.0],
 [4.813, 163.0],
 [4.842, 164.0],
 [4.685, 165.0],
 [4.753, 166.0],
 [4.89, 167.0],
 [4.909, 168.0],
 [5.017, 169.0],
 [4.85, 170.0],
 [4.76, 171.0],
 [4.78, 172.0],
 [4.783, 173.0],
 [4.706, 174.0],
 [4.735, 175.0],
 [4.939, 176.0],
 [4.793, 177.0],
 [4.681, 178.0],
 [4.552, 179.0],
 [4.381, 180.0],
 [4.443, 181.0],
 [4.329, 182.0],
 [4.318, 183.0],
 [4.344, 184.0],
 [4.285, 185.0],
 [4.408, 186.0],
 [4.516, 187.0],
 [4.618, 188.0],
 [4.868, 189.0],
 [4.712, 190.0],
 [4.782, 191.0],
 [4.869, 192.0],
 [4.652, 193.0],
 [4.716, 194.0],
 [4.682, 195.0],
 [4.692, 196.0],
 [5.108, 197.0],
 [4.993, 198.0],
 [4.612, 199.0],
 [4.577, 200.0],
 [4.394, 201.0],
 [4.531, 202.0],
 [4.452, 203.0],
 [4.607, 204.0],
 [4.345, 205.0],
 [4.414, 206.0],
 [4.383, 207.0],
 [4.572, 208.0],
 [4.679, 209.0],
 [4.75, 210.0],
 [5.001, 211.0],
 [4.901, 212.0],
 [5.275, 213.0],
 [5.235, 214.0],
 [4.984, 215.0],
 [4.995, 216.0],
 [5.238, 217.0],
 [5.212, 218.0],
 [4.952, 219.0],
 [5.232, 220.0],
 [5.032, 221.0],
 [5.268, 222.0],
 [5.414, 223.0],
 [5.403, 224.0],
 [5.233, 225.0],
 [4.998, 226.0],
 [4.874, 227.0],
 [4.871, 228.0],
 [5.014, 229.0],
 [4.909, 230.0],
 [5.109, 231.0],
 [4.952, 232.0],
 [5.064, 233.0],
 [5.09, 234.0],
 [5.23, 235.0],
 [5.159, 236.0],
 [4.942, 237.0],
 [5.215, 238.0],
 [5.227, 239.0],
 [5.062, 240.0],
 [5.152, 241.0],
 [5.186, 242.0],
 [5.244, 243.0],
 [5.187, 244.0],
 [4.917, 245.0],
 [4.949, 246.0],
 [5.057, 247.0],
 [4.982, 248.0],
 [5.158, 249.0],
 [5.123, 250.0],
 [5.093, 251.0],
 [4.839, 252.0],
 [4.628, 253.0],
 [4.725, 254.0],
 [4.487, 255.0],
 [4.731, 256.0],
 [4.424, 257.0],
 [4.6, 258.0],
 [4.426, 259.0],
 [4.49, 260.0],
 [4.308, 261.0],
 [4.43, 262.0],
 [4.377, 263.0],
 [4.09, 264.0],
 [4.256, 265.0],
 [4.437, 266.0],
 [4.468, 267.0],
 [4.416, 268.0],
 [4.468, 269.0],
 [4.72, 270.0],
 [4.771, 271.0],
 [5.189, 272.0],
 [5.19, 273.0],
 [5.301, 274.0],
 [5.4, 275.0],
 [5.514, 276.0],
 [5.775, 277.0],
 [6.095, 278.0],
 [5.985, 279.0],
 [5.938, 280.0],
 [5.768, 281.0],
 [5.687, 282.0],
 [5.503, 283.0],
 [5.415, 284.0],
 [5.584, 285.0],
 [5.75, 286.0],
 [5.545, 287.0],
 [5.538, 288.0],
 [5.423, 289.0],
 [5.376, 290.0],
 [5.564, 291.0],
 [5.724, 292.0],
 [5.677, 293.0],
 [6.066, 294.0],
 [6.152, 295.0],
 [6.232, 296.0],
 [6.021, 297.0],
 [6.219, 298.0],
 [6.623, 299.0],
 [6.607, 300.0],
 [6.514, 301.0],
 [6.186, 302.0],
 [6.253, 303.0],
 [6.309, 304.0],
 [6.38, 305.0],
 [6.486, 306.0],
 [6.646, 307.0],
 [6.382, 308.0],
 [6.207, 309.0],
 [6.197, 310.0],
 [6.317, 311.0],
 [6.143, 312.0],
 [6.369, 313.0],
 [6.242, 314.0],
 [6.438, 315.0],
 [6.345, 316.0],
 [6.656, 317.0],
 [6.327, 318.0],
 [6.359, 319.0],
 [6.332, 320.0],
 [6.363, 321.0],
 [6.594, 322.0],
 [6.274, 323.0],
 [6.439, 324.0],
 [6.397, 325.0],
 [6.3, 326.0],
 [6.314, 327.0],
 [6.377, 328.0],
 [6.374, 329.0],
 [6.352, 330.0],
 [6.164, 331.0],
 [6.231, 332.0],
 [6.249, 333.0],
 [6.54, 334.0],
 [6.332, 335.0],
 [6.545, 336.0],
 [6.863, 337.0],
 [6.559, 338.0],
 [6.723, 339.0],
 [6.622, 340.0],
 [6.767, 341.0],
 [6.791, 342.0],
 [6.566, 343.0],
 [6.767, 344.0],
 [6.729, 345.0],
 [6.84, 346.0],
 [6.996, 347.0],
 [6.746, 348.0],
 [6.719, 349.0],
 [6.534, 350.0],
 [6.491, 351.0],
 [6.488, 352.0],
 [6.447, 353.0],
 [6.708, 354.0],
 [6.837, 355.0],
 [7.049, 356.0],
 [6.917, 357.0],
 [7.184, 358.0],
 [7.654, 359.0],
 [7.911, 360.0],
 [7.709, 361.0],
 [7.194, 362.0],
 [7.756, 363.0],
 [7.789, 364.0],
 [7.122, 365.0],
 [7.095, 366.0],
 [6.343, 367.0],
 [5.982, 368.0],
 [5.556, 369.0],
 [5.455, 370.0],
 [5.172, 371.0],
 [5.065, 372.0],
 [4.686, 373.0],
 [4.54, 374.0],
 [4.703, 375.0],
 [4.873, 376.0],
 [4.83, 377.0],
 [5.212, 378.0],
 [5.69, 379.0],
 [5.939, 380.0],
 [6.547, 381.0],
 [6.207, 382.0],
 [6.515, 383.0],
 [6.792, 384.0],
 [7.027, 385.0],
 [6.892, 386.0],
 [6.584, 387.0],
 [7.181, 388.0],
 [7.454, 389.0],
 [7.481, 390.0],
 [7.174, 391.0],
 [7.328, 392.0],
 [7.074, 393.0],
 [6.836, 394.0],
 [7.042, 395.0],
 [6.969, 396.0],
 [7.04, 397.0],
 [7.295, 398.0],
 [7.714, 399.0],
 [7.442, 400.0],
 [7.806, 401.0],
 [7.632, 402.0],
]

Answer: 1.3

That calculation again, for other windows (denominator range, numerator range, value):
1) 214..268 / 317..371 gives 1.35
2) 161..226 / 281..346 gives 1.31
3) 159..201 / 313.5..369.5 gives 1.42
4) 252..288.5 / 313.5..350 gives 1.30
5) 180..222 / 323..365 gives 1.43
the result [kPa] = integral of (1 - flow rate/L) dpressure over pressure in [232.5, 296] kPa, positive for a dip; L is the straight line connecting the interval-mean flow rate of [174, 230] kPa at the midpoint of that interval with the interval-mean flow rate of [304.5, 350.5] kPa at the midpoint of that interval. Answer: 5.6 kPa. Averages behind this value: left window 4.78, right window 6.48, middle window 5.12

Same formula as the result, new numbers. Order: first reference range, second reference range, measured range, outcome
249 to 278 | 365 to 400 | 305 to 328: -3.8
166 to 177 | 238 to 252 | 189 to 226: 0.8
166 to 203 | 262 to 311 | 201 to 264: 2.7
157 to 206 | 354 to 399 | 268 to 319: -1.2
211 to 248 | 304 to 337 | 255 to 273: 3.4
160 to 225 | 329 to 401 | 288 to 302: -0.3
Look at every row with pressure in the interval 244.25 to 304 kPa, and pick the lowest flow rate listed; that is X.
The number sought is 4.09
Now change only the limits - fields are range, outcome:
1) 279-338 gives 5.376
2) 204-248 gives 4.345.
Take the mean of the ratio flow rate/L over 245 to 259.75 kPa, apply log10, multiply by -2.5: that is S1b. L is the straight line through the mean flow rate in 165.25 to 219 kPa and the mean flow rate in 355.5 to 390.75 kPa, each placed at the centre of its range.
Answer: 0.103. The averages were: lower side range 4.72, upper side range 6.41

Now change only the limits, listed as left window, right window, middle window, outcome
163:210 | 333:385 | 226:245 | 0.02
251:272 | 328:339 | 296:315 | -0.12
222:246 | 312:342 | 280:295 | 0.04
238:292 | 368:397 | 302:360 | -0.15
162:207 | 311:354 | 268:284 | 0.08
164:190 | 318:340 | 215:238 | 0.03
